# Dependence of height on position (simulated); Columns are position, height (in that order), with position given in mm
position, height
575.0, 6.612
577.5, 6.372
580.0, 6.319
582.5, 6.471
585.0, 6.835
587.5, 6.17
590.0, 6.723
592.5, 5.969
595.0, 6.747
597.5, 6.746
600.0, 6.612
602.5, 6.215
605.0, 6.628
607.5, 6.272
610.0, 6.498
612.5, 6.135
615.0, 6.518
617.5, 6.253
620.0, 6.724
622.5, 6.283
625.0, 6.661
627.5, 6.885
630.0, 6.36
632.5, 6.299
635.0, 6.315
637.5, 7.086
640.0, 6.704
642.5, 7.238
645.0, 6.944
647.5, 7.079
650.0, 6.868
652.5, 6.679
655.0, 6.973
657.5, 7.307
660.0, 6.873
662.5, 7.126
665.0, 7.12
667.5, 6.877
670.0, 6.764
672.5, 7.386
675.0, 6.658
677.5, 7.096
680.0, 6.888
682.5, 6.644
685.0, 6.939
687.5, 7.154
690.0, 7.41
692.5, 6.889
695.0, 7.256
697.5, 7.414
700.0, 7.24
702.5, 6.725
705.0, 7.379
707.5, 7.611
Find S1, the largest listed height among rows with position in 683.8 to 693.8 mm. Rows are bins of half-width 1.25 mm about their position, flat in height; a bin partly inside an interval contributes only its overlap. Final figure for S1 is 7.41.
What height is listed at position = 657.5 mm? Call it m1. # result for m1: 7.307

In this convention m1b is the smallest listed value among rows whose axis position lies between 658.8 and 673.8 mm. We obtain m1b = 6.764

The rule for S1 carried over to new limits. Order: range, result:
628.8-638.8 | 7.086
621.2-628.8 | 6.885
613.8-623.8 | 6.724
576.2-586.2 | 6.835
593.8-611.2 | 6.747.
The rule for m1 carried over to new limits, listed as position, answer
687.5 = 7.154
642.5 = 7.238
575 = 6.612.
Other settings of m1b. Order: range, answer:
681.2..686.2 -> 6.644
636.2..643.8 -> 6.704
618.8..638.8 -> 6.283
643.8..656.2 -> 6.679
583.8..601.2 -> 5.969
